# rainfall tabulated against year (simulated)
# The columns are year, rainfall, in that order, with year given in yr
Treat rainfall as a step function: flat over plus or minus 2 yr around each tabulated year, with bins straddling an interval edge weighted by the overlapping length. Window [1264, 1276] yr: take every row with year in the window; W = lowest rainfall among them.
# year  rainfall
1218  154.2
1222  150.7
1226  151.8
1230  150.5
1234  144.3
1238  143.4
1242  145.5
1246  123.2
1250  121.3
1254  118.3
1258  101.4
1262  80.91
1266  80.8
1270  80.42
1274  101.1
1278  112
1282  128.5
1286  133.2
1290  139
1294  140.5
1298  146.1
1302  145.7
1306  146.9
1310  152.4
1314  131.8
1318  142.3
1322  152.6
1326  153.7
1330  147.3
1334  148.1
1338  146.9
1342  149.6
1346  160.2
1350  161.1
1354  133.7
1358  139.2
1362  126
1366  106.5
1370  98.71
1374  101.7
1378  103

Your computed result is 80.42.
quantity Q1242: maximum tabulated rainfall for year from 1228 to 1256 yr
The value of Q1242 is 150.5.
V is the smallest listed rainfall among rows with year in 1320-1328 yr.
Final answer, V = 152.6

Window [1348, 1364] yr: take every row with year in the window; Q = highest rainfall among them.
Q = 161.1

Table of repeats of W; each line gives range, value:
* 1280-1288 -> 128.5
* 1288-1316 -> 131.8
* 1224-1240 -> 143.4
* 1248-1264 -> 80.91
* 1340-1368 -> 106.5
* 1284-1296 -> 133.2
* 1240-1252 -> 121.3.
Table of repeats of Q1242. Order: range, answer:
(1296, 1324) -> 152.6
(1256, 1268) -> 101.4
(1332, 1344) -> 149.6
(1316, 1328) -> 153.7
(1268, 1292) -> 139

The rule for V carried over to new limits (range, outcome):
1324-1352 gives 146.9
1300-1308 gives 145.7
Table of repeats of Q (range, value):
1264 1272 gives 80.8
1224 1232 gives 151.8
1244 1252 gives 123.2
